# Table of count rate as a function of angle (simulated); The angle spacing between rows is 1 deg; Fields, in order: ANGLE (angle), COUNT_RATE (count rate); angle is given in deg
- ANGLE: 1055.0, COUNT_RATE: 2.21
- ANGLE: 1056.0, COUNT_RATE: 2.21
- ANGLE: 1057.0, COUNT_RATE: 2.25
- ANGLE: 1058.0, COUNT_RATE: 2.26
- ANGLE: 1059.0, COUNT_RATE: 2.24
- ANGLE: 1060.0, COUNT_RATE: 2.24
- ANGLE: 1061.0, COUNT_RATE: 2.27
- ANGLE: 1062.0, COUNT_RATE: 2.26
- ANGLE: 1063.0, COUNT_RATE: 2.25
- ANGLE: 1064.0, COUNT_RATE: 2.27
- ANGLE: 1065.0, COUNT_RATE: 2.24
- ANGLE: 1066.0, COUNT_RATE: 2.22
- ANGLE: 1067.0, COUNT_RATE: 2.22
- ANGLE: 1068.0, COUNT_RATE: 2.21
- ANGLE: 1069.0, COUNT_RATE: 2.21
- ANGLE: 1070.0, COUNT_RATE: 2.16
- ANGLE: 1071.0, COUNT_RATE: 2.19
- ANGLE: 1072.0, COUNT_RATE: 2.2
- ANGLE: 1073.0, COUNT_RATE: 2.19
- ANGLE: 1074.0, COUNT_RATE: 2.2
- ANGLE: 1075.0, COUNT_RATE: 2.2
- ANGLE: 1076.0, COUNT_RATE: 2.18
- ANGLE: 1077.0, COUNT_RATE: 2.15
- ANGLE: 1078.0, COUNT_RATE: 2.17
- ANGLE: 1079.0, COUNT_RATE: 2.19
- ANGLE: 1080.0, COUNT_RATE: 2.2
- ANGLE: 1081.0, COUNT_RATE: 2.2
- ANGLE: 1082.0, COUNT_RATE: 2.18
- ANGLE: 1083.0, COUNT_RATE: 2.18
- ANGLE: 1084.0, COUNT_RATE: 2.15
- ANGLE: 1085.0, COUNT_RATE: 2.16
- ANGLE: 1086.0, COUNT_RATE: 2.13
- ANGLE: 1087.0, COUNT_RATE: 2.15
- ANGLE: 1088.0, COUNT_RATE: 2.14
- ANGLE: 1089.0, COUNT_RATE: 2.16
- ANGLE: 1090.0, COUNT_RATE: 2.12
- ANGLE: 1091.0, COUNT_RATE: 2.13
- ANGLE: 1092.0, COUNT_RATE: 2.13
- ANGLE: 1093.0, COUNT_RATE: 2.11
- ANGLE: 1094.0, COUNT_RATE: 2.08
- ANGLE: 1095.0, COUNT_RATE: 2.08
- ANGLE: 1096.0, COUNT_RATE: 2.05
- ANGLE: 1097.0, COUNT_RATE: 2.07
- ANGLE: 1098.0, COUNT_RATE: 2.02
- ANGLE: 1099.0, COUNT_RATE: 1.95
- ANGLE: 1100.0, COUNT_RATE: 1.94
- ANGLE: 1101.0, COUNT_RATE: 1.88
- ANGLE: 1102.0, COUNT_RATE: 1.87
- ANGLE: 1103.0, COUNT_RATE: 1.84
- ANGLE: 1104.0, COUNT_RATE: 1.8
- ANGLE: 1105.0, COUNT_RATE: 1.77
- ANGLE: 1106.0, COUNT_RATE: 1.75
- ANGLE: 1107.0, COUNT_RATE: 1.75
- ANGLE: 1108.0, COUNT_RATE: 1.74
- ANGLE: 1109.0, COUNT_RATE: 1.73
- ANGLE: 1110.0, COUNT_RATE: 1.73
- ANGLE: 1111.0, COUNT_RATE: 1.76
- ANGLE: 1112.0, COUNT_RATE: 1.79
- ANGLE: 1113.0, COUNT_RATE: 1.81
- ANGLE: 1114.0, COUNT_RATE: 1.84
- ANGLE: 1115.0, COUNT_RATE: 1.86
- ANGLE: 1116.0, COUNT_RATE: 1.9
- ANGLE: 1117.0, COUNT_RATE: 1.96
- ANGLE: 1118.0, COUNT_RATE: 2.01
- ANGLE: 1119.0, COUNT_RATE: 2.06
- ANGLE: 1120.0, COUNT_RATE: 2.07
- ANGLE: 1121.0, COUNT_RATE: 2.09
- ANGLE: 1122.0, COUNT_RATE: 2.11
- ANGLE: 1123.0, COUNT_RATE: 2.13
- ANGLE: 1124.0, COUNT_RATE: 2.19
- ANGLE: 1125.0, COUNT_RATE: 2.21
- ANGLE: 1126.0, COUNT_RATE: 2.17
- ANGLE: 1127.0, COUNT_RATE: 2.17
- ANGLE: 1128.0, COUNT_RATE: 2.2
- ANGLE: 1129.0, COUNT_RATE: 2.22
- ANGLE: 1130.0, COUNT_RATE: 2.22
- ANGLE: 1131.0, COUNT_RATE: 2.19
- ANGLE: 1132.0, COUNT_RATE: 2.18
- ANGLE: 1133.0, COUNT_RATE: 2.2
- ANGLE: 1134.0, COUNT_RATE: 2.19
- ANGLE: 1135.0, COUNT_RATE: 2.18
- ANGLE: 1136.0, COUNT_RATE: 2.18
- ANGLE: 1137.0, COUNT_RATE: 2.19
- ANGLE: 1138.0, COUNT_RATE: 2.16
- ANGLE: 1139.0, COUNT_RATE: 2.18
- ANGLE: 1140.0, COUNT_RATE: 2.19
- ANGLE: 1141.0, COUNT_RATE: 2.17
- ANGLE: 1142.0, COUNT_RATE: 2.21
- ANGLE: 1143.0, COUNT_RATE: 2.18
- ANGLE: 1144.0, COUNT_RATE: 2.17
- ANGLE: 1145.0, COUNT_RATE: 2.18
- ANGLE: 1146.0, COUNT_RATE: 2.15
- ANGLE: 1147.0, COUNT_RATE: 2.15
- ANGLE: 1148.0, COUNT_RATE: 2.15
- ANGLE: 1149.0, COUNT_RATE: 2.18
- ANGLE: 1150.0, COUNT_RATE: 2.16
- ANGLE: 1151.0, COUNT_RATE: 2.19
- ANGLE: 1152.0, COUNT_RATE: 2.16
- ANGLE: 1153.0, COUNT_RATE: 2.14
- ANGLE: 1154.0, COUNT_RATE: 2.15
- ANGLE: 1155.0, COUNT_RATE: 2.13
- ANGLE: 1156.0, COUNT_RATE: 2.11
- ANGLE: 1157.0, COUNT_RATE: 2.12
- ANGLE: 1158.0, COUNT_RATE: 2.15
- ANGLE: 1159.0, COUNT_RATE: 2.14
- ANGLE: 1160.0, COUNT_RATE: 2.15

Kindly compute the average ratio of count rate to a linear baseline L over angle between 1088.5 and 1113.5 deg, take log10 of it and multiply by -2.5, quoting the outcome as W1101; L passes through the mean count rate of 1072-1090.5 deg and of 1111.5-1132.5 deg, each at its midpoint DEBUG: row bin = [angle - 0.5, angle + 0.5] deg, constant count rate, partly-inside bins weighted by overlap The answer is 0.107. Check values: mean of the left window 2.17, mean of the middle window 1.92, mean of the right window 2.07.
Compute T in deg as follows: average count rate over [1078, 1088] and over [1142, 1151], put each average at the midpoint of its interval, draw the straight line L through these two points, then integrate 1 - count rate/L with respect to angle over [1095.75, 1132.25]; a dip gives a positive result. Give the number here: 3.32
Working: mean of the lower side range 2.17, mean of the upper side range 2.17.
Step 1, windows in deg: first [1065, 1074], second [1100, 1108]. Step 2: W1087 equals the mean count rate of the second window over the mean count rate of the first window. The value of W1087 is 0.8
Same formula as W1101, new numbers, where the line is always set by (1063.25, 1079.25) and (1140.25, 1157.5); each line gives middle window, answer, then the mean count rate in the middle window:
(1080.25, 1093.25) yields 0.02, 2.15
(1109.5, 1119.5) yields 0.16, 1.87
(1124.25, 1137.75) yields -0.01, 2.19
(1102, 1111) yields 0.23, 1.77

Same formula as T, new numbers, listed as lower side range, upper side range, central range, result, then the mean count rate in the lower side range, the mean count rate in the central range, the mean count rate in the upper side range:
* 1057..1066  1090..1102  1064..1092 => -0.4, 2.25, 2.18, 2.04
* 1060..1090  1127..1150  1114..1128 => 0.8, 2.19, 2.07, 2.18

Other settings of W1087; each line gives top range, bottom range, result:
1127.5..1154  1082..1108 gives 1.08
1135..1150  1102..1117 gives 1.21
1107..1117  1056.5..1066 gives 0.80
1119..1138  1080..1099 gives 1.02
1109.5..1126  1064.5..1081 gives 0.90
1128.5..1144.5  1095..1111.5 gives 1.18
